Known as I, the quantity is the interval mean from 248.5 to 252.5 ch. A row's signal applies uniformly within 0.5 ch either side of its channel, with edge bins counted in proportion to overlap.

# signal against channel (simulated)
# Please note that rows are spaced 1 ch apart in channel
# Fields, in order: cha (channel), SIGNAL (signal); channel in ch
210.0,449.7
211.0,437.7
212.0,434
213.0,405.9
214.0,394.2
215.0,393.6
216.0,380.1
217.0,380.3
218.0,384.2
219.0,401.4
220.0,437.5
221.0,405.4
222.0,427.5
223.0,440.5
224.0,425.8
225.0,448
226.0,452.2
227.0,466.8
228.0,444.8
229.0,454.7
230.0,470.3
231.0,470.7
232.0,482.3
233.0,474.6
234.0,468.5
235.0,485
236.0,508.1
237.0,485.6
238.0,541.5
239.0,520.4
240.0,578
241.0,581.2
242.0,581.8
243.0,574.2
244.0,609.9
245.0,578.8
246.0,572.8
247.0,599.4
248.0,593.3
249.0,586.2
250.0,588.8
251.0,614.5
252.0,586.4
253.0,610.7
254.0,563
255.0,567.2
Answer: 594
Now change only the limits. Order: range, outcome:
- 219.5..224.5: 427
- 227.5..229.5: 450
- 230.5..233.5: 476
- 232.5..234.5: 472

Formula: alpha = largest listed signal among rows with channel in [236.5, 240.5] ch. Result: 578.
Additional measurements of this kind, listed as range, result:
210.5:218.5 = 437.7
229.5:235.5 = 485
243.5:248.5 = 609.9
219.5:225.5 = 448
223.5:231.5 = 470.7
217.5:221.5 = 437.5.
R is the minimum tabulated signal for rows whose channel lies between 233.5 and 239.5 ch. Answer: 468.5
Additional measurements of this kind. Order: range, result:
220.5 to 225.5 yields 405.4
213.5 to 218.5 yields 380.1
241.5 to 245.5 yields 574.2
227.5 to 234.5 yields 444.8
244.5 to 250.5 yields 572.8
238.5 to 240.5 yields 520.4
